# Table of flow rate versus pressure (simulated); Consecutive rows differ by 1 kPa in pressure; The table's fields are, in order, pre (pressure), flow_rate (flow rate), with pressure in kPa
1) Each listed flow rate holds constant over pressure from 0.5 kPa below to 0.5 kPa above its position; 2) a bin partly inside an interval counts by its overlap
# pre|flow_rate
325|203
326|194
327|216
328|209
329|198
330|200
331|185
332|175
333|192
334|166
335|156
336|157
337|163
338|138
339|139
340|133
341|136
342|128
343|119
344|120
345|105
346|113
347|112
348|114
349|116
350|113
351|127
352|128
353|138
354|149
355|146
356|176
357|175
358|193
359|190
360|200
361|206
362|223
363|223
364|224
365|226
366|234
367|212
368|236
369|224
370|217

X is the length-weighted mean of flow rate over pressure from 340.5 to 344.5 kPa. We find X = 126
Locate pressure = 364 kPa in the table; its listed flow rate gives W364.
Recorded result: 224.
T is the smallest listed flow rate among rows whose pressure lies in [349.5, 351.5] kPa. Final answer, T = 113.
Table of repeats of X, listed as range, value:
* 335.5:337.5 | 160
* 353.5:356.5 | 157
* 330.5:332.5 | 180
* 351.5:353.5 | 133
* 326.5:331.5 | 202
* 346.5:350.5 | 114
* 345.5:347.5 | 112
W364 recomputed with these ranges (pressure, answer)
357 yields 175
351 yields 127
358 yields 193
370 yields 217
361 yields 206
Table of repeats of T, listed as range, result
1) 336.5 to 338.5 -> 138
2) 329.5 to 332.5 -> 175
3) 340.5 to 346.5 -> 105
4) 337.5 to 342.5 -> 128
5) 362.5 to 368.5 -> 212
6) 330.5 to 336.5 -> 156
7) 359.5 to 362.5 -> 200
